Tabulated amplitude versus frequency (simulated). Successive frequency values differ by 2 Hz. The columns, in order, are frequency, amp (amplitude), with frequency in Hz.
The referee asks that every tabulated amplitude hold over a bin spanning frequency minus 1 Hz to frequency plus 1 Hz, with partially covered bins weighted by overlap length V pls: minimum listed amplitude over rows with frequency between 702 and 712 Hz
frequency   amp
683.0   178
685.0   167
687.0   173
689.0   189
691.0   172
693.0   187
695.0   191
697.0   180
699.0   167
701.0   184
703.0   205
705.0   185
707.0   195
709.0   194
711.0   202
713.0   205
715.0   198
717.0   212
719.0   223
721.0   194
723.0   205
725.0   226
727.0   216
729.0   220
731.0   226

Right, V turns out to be 185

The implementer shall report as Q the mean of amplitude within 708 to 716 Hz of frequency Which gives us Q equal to 200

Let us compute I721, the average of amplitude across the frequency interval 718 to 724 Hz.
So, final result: 207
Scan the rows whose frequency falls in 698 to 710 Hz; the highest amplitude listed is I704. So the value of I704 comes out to 205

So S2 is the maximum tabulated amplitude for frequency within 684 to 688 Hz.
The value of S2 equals 173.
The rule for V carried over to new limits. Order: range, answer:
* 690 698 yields 172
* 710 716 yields 198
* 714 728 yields 194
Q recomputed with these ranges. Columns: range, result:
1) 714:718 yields 205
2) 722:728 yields 216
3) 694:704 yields 185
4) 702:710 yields 195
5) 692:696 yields 189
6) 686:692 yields 178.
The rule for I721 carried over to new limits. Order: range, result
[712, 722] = 206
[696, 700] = 174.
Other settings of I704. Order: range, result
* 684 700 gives 191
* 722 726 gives 226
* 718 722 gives 223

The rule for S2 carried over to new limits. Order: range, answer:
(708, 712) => 202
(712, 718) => 212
